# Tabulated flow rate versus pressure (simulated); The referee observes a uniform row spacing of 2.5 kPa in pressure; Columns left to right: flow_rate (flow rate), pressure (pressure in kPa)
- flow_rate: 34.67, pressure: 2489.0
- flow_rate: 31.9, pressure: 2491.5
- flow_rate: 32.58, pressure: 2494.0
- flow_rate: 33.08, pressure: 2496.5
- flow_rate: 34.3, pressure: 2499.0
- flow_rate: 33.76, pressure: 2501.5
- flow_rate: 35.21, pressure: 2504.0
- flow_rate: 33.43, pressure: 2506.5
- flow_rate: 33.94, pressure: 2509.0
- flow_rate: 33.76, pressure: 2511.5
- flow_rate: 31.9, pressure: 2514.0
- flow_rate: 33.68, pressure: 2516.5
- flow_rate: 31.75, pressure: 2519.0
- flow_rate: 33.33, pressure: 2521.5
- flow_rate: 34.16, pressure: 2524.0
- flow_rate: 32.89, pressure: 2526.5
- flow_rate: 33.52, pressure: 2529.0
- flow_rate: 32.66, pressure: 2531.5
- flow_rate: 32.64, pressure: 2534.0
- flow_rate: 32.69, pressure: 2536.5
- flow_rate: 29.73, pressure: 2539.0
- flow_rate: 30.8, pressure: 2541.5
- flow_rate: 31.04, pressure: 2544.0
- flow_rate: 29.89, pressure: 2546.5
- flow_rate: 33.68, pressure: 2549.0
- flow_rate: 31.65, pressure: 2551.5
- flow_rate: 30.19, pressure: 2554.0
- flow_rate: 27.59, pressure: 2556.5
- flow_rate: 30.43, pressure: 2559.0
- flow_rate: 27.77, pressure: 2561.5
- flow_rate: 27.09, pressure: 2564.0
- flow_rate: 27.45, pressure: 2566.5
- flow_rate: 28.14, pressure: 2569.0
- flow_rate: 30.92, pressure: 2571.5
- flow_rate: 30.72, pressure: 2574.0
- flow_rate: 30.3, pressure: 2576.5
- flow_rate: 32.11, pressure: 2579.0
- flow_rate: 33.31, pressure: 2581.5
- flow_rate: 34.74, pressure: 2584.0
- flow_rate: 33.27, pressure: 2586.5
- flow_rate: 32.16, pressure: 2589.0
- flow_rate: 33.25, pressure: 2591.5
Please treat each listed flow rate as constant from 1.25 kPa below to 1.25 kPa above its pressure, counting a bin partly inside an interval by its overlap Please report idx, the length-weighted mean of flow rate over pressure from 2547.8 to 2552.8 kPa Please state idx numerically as 32.6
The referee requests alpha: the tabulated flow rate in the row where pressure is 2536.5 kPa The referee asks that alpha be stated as 32.69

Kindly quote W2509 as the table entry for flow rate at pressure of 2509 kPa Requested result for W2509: 33.94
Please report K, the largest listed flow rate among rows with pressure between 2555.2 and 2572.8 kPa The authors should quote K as 30.92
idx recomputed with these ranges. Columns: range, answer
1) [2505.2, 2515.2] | 33.3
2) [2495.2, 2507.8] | 34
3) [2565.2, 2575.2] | 29.3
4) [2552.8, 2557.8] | 28.9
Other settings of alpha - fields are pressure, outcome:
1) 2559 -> 30.43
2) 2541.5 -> 30.8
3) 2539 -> 29.73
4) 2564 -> 27.09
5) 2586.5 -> 33.27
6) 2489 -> 34.67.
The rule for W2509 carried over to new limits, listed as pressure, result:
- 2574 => 30.72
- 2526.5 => 32.89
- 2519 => 31.75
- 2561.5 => 27.77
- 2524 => 34.16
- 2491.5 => 31.9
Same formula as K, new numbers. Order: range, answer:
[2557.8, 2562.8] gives 30.43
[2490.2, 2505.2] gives 35.21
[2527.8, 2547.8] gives 33.52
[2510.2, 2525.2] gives 34.16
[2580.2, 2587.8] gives 34.74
